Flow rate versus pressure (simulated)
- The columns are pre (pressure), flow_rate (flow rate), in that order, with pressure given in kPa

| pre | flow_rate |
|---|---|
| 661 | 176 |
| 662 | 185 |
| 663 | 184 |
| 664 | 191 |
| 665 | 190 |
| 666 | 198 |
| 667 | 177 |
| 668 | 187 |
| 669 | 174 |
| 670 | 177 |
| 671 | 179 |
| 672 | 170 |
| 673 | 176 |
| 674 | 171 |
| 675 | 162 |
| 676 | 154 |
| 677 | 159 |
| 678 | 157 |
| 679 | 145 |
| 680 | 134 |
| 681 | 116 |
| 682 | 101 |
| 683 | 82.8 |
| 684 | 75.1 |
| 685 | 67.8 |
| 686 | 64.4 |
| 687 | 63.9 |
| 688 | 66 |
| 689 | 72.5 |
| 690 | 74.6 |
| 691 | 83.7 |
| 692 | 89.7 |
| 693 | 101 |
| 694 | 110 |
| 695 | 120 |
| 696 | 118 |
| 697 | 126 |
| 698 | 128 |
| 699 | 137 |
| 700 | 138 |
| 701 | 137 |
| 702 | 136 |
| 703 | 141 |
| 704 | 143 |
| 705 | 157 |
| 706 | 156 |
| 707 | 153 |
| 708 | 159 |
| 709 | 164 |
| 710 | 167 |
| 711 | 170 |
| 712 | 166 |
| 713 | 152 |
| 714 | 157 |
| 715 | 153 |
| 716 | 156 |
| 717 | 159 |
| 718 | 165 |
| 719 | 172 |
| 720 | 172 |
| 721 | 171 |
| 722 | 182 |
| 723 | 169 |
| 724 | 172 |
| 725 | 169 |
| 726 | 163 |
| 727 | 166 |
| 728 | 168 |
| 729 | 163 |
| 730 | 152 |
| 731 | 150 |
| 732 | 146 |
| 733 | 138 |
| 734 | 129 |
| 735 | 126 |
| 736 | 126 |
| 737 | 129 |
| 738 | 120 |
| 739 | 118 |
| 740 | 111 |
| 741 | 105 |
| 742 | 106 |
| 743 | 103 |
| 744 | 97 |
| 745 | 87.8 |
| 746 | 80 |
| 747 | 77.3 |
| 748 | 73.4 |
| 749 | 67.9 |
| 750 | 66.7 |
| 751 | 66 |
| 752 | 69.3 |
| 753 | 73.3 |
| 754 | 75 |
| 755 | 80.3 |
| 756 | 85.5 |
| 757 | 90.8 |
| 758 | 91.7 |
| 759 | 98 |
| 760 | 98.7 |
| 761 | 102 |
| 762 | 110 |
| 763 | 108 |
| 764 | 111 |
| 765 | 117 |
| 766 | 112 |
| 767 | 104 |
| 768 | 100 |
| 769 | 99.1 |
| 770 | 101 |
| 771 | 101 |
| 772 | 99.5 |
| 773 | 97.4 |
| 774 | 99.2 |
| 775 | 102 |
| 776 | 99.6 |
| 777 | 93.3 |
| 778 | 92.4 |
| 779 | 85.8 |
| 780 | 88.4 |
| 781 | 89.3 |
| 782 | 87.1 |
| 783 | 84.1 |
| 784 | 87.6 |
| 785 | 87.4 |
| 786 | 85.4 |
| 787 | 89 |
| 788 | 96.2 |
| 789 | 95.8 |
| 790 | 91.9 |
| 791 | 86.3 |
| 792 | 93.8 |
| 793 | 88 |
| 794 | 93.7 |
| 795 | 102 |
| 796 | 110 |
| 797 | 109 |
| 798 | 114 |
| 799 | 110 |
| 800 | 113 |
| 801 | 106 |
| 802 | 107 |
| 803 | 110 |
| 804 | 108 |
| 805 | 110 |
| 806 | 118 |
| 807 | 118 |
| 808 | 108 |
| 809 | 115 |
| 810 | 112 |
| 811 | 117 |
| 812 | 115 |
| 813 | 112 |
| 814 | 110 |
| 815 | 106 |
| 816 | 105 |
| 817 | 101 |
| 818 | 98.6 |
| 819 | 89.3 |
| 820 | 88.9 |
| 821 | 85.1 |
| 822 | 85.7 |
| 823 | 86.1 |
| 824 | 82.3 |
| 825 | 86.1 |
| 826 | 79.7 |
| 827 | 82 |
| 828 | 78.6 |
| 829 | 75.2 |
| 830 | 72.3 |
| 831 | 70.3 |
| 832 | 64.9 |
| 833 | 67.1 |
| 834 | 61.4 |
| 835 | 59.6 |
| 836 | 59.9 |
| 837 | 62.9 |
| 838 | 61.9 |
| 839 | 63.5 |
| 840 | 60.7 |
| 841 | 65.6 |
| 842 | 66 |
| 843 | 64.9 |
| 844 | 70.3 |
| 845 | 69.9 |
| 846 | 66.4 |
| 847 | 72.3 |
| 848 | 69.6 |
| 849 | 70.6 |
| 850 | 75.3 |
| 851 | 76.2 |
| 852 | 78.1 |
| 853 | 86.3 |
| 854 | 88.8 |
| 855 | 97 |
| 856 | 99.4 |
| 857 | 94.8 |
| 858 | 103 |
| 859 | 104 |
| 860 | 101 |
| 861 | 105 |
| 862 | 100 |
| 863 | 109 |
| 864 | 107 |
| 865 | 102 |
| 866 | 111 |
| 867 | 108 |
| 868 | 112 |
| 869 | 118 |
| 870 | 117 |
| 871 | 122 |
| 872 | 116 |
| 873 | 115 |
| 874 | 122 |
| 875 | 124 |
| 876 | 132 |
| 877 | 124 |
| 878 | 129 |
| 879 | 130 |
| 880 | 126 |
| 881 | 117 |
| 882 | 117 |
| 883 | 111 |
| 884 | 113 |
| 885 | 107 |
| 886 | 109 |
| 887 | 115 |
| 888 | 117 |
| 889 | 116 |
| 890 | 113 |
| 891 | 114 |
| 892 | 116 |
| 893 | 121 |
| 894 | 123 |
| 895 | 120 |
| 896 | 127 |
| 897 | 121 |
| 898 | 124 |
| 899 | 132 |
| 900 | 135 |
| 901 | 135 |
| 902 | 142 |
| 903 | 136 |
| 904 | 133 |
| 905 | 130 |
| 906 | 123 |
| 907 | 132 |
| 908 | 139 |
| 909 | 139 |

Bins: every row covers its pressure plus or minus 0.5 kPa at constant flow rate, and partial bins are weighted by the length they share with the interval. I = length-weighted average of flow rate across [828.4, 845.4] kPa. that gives 65.7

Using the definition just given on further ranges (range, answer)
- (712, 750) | 136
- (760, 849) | 91.8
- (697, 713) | 149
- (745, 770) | 90.1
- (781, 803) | 97.1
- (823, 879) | 89.1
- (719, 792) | 109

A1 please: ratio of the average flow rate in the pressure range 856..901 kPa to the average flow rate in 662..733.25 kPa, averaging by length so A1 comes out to 0.8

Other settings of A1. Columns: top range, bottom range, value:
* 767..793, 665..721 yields 0.67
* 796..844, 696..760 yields 0.69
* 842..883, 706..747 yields 0.70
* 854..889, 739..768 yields 1.22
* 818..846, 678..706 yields 0.66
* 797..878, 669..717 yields 0.71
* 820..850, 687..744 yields 0.52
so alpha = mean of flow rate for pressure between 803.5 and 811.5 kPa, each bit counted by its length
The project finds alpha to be 113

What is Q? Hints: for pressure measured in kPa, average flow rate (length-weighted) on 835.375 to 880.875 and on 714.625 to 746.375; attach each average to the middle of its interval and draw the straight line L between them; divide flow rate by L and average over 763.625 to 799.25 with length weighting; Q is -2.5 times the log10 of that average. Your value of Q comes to 0.25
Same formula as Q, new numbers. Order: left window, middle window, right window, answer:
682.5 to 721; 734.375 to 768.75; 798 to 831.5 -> 0.19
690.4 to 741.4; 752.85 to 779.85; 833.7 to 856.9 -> 0.19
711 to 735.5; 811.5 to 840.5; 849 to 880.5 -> 0.43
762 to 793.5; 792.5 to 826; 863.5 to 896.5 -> -0.01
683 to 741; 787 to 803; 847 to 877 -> 0.16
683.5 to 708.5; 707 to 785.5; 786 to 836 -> -0.12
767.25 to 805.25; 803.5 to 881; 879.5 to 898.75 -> 0.16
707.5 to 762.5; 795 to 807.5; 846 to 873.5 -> 0.01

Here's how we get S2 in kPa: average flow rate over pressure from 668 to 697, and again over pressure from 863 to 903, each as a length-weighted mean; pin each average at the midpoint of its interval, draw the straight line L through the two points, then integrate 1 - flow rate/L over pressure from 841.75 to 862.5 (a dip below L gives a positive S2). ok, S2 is 6.2 kPa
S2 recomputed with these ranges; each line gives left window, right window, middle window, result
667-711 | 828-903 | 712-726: -4.40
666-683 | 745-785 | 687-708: 3.09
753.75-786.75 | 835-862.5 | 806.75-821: -3.21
